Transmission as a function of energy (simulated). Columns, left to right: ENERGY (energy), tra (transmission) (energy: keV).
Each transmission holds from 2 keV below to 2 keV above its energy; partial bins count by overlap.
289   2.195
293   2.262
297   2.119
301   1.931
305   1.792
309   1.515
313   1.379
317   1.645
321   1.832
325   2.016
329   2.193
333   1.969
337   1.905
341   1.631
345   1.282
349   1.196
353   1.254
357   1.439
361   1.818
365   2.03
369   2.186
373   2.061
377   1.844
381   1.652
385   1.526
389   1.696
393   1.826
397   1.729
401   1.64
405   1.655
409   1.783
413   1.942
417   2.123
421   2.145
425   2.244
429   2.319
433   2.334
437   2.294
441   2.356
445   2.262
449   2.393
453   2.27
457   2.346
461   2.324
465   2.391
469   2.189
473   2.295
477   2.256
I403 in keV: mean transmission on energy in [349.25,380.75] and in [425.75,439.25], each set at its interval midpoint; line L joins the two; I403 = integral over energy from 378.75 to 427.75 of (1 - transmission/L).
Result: 5.7 keV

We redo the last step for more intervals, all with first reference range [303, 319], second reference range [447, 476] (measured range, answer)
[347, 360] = 3.30 keV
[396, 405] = 1.54 keV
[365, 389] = 0.55 keV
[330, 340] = -1.38 keV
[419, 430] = -0.48 keV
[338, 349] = 1.82 keV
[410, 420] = 0.33 keV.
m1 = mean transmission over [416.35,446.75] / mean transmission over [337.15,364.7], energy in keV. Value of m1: 1.51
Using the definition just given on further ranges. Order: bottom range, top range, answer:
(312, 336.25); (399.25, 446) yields 1.12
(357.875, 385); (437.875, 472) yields 1.23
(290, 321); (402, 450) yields 1.17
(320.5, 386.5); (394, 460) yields 1.20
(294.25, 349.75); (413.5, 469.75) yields 1.29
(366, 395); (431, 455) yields 1.26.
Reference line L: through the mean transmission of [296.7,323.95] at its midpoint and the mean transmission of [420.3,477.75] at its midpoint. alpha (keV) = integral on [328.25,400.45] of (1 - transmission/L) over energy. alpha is 8.3 keV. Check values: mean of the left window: 1.73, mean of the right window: 2.3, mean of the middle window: 1.73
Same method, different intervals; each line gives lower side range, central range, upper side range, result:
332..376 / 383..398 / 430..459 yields 2.0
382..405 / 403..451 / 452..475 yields -4.2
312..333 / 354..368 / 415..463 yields 1.7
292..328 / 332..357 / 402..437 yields 5.1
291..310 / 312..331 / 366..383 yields 1.1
